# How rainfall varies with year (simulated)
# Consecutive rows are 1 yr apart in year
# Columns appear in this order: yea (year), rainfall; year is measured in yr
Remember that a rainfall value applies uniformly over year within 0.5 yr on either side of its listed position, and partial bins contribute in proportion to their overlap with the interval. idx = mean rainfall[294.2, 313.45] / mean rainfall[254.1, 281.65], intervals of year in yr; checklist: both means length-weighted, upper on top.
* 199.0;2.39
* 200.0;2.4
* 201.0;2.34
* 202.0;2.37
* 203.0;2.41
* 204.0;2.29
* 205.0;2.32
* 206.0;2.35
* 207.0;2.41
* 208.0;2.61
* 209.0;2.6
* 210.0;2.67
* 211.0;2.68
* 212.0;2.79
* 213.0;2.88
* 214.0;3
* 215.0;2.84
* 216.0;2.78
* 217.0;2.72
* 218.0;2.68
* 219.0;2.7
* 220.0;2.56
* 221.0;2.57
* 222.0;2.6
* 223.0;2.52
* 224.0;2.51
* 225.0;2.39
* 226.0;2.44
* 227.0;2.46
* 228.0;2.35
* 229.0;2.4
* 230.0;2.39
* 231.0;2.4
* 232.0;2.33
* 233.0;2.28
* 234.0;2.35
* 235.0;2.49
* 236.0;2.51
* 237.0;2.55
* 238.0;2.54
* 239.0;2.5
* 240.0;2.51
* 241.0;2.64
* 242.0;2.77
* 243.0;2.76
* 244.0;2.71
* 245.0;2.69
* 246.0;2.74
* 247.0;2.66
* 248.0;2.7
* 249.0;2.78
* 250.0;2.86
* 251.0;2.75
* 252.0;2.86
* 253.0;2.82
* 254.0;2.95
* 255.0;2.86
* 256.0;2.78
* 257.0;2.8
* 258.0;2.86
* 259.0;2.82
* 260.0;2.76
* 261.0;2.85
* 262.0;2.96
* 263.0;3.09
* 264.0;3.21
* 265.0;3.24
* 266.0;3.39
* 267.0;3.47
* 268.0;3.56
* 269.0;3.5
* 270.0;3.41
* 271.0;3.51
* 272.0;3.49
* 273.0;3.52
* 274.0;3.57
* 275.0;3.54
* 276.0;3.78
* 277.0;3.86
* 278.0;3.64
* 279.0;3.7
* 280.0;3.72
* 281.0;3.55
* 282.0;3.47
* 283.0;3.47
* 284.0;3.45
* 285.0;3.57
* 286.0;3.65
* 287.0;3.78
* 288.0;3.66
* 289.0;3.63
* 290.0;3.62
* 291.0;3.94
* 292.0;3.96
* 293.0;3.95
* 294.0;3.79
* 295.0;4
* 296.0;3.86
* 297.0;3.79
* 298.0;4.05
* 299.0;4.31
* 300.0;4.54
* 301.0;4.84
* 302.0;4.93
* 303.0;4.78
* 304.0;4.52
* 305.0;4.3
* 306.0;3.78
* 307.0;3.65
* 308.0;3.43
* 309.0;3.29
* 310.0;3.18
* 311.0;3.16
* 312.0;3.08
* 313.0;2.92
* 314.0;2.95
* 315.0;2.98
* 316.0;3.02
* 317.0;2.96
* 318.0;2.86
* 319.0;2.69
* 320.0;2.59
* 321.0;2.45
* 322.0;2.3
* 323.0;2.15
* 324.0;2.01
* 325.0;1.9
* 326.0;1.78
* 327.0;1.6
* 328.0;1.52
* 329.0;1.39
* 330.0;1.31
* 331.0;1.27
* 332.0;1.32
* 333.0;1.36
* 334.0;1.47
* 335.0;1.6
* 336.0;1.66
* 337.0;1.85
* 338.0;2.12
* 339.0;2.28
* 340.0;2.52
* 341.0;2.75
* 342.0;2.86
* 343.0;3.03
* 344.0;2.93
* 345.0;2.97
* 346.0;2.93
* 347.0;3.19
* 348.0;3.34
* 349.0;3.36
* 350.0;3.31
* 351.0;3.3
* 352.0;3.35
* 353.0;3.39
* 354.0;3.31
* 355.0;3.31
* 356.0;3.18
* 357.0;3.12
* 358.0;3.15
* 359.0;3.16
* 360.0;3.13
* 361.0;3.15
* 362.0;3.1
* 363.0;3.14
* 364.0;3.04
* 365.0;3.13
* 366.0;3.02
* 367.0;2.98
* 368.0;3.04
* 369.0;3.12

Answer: 1.2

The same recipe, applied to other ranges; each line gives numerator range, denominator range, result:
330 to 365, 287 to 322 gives 0.75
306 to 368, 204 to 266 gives 1.01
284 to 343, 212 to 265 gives 1.12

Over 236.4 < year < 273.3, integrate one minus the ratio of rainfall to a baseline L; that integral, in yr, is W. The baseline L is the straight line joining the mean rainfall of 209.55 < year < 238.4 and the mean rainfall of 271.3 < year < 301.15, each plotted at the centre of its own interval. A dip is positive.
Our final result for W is 2.72 yr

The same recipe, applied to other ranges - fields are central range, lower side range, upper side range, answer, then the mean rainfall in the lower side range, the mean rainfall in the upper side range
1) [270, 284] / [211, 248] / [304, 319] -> -2.8 yr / 2.59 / 3.28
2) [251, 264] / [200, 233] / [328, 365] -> -1.5 yr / 2.54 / 2.65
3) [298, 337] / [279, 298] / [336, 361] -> 7.1 yr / 3.72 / 2.97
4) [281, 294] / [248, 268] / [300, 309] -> 0.3 yr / 2.96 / 4.24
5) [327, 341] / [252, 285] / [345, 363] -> 6.6 yr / 3.3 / 3.21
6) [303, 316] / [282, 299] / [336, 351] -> -0.2 yr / 3.77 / 2.79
